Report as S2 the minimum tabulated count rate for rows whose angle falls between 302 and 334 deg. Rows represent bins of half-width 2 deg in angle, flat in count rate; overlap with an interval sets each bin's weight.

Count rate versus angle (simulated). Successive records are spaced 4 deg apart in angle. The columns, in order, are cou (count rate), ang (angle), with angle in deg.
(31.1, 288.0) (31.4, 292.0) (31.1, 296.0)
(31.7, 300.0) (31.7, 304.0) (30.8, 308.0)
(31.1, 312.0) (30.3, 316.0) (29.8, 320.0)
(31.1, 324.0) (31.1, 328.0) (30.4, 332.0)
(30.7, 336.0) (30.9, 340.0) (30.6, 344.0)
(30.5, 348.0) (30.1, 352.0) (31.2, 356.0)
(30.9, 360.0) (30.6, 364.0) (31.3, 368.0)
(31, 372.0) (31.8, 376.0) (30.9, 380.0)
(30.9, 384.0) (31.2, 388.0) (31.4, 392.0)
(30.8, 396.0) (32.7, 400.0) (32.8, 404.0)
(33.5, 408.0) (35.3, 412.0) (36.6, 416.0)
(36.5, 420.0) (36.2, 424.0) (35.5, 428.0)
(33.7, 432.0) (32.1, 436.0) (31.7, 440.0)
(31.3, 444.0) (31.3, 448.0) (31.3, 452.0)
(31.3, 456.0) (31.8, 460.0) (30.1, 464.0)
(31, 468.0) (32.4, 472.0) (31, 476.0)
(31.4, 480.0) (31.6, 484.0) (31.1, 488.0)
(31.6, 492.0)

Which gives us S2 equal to 29.8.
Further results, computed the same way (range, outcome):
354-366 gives 30.6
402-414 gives 32.8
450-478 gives 30.1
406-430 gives 33.5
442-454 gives 31.3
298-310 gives 30.8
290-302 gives 31.1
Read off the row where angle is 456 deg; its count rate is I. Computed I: 31.3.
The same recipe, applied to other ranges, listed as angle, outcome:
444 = 31.3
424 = 36.2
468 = 31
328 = 31.1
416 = 36.6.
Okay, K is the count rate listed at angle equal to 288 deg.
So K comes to 31.1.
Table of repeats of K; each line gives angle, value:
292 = 31.4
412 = 35.3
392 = 31.4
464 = 30.1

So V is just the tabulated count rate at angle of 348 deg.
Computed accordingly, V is 30.5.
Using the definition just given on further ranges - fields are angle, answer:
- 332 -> 30.4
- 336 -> 30.7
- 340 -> 30.9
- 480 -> 31.4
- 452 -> 31.3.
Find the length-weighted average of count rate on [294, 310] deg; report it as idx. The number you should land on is 31.3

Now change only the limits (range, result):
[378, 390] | 31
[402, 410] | 33.1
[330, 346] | 30.6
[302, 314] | 31.2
